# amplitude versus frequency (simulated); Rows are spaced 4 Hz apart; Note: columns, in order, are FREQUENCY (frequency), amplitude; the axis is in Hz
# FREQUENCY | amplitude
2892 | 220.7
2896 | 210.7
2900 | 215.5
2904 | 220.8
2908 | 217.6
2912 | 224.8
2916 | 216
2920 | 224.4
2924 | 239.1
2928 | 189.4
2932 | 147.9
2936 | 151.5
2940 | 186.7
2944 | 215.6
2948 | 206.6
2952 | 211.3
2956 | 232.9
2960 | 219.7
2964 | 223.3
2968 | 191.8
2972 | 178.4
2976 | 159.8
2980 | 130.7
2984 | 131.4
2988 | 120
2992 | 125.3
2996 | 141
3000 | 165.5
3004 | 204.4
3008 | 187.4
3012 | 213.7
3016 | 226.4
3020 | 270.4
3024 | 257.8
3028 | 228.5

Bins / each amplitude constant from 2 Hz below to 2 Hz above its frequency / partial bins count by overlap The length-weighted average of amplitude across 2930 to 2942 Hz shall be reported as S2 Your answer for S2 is 162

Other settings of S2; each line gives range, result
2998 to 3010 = 186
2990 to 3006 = 159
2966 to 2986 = 158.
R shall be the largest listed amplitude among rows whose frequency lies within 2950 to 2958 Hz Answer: 232.9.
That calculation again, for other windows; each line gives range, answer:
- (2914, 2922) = 224.4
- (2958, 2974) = 223.3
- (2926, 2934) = 189.4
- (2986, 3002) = 165.5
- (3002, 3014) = 213.7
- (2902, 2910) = 220.8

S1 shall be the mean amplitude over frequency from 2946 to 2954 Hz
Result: 209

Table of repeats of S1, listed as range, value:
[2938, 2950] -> 203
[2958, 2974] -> 203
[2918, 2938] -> 190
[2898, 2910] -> 218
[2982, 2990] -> 126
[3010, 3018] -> 220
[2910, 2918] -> 220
